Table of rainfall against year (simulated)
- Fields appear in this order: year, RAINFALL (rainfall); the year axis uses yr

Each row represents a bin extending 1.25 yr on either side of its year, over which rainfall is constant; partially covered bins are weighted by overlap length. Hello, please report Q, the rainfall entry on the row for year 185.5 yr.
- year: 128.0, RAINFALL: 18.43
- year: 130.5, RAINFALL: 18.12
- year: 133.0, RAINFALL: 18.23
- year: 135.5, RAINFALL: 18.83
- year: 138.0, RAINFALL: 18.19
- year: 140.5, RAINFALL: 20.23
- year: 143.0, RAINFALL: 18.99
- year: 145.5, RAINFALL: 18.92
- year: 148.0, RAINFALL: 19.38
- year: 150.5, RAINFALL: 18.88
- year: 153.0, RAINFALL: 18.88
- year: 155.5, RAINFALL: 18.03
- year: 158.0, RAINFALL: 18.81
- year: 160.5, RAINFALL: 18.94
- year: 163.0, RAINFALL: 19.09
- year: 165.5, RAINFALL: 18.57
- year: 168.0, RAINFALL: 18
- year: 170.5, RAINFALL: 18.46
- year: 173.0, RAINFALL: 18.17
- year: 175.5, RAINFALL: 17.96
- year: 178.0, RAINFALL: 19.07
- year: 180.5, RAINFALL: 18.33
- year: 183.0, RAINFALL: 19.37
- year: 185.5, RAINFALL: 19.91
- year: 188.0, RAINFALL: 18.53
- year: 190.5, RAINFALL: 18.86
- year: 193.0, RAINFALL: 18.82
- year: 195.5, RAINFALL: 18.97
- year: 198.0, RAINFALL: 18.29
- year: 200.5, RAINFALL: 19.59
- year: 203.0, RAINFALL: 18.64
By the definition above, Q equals 19.91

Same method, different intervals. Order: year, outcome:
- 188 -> 18.53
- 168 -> 18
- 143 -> 18.99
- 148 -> 19.38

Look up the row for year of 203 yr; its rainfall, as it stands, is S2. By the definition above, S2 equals 18.64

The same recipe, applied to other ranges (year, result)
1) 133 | 18.23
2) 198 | 18.29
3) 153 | 18.88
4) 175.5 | 17.96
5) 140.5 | 20.23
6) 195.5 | 18.97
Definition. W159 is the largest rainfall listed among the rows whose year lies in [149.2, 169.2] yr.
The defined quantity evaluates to 19.09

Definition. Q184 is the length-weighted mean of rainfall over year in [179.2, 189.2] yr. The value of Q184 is 19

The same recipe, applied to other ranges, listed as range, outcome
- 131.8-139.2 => 18.4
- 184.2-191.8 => 19.1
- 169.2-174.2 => 18.3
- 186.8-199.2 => 18.7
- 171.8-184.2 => 18.6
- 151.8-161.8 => 18.7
